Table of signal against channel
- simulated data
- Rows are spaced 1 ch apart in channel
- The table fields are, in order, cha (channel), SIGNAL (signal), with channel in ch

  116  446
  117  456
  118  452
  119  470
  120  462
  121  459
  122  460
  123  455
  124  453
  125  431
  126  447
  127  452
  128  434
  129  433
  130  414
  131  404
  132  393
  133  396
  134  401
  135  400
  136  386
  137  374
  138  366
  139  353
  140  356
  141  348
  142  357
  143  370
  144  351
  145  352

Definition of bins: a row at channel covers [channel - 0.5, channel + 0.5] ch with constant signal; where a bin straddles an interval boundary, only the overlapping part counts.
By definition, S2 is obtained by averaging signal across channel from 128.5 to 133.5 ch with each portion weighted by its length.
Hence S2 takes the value 408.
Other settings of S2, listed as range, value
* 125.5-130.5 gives 436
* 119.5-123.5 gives 459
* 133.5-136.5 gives 396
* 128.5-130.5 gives 424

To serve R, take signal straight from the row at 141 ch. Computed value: 348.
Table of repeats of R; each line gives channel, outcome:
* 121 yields 459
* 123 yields 455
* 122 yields 460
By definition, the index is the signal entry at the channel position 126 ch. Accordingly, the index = 447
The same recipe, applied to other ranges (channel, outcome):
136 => 386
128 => 434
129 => 433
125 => 431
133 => 396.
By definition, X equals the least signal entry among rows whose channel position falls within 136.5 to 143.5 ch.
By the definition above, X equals 348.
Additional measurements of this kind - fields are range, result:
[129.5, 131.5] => 404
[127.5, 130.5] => 414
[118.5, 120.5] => 462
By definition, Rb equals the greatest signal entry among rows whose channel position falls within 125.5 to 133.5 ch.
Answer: 452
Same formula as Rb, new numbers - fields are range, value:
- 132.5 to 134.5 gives 401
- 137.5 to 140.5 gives 366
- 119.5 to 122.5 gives 462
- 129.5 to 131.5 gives 414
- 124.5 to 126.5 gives 447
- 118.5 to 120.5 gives 470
